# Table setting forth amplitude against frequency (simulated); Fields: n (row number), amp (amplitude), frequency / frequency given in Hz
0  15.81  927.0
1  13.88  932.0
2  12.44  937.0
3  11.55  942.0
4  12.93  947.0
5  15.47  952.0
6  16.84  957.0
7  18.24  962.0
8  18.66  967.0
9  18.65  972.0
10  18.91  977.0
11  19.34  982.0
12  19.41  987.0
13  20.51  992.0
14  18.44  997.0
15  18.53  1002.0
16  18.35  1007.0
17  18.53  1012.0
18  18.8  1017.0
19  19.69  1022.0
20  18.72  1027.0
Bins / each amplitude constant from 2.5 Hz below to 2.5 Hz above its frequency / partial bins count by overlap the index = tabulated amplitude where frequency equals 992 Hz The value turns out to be 20.51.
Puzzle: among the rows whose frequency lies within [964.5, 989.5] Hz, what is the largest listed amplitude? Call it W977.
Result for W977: 19.41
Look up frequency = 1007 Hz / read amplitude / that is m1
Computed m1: 18.35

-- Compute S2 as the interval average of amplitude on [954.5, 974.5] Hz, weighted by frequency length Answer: 18.1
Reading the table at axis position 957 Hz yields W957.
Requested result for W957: 16.84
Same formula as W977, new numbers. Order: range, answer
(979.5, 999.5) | 20.51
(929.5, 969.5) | 18.66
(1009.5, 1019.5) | 18.8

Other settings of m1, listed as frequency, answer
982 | 19.34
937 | 12.44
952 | 15.47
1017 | 18.8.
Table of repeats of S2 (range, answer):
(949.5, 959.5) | 16.2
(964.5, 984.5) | 18.9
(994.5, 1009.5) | 18.4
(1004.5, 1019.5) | 18.6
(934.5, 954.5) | 13.1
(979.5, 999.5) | 19.4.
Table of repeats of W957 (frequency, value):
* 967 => 18.66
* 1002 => 18.53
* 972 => 18.65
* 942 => 11.55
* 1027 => 18.72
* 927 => 15.81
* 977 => 18.91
